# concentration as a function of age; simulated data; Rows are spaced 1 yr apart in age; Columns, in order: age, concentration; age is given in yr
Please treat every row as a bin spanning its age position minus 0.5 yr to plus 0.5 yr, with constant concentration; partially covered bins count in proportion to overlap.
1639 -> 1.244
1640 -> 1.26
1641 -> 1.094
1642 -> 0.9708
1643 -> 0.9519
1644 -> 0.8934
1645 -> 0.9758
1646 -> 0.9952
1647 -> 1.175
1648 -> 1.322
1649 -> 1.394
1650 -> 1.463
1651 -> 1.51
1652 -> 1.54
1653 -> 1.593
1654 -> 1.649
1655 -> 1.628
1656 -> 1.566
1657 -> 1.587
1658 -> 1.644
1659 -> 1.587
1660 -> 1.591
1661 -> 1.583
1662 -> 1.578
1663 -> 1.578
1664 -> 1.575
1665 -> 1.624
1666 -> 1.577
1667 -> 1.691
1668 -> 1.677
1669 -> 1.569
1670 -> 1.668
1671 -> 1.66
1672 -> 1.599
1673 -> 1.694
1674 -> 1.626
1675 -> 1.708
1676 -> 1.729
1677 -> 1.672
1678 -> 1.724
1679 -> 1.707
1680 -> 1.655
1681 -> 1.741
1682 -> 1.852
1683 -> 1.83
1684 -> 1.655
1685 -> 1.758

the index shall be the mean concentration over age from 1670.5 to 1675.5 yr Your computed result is 1.66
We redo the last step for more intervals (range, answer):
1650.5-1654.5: 1.57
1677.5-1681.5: 1.71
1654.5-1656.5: 1.6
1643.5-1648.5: 1.07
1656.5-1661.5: 1.6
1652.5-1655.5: 1.62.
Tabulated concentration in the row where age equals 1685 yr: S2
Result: 1.758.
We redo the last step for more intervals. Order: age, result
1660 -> 1.591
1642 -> 0.9708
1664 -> 1.575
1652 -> 1.54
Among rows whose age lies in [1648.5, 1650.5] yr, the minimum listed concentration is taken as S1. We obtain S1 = 1.394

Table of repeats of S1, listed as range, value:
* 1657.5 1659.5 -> 1.587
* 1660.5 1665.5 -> 1.575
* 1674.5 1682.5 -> 1.655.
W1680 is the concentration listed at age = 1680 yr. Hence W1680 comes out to 1.655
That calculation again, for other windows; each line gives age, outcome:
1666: 1.577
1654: 1.649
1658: 1.644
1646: 0.9952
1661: 1.583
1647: 1.175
